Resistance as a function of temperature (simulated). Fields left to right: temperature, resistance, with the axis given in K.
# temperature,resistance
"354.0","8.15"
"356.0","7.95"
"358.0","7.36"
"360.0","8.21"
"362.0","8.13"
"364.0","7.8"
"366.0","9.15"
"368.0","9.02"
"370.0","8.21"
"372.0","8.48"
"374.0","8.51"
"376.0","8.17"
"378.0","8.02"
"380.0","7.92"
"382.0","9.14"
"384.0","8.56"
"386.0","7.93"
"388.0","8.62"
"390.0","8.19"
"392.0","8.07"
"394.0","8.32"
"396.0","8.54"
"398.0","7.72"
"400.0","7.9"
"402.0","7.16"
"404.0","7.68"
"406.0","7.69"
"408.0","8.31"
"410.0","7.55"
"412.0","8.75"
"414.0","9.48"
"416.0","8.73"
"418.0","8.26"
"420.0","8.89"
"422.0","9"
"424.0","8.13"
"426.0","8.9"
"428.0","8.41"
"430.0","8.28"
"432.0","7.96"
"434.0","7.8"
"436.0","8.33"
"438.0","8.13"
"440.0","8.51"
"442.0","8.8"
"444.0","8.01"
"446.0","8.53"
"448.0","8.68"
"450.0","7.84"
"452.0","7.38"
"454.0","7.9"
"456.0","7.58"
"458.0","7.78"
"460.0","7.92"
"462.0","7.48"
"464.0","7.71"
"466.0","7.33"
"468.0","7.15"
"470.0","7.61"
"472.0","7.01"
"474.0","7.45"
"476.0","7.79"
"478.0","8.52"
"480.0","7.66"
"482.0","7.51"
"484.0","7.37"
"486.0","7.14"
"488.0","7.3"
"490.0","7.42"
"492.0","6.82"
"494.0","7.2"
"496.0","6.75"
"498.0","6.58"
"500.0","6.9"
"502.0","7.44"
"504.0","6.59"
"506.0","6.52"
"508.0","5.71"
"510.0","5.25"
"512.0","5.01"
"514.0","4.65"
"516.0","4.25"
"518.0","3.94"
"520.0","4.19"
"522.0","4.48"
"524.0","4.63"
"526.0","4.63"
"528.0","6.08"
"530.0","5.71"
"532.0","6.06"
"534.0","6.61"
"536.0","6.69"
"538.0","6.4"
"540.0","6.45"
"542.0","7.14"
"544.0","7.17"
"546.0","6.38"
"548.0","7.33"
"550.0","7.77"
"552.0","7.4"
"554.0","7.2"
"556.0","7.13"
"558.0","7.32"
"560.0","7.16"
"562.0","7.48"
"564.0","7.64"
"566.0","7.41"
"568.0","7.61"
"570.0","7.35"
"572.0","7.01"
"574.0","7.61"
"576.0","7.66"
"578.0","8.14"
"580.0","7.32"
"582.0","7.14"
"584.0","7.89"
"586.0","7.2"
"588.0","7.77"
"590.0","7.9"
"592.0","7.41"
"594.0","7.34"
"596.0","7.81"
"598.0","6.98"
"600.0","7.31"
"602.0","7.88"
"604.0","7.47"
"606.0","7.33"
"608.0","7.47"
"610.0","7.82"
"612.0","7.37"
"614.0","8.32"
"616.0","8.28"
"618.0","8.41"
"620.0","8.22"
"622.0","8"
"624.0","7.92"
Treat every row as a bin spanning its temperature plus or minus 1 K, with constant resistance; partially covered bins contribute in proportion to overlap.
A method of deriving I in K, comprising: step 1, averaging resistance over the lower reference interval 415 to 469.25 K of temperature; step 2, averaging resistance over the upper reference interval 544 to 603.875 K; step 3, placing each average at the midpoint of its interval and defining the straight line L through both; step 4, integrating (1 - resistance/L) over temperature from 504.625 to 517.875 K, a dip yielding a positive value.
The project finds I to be 4.40 K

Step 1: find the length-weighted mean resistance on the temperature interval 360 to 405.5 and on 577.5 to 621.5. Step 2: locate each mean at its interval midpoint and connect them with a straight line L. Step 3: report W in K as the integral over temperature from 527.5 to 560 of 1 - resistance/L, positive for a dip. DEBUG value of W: 4.1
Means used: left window 8.23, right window 7.67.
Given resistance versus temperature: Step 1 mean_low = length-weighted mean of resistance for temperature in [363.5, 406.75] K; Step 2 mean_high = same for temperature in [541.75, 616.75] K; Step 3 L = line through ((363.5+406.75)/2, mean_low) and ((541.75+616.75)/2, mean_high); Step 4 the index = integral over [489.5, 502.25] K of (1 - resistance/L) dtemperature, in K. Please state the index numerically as 1.3 K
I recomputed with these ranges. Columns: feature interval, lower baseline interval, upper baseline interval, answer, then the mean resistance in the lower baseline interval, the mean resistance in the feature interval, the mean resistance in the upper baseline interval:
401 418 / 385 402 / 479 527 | -0.8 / 8.1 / 8.17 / 6.08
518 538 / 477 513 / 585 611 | 4.7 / 6.87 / 5.42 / 7.51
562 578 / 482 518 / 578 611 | -0.6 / 6.37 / 7.51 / 7.52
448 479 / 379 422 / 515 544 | -3.2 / 8.27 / 7.66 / 5.58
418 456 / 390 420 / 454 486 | -1.9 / 8.18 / 8.28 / 7.59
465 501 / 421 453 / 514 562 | 0.1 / 8.29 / 7.31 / 6.17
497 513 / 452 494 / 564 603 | 2.7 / 7.51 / 6.25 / 7.52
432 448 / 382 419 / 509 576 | -1.3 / 8.22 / 8.3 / 6.36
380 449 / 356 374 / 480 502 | -4.3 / 8.29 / 8.32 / 7.14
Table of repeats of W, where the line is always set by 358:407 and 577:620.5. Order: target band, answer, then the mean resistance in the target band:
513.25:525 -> 5.25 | 4.35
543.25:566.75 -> 1.48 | 7.28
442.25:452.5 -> -0.17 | 8.17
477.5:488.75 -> 0.57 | 7.55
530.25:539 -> 1.62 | 6.38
